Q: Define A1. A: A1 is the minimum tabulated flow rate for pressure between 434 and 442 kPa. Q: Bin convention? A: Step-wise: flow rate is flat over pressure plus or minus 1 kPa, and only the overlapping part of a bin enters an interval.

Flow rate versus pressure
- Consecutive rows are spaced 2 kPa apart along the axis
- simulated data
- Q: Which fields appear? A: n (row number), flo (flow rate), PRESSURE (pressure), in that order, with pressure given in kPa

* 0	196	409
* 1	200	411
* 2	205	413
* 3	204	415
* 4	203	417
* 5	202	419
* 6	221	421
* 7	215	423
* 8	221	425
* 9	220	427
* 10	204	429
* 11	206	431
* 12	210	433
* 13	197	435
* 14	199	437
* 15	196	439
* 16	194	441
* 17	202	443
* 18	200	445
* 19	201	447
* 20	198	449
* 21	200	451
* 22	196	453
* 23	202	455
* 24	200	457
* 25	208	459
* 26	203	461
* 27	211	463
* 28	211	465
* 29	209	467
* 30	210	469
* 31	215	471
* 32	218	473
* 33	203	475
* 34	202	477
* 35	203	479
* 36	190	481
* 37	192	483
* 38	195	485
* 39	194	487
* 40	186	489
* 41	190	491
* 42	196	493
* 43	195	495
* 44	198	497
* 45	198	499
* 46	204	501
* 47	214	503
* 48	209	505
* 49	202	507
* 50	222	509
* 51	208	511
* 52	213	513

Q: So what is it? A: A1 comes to 194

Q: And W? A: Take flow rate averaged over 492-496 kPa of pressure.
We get 196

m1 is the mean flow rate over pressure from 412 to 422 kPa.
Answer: 207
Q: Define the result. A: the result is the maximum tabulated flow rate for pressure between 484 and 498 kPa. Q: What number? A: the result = 198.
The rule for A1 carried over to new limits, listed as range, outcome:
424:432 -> 204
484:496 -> 186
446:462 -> 196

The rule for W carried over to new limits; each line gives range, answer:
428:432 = 205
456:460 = 204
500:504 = 209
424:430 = 215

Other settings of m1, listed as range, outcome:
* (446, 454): 199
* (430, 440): 202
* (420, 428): 219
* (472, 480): 206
